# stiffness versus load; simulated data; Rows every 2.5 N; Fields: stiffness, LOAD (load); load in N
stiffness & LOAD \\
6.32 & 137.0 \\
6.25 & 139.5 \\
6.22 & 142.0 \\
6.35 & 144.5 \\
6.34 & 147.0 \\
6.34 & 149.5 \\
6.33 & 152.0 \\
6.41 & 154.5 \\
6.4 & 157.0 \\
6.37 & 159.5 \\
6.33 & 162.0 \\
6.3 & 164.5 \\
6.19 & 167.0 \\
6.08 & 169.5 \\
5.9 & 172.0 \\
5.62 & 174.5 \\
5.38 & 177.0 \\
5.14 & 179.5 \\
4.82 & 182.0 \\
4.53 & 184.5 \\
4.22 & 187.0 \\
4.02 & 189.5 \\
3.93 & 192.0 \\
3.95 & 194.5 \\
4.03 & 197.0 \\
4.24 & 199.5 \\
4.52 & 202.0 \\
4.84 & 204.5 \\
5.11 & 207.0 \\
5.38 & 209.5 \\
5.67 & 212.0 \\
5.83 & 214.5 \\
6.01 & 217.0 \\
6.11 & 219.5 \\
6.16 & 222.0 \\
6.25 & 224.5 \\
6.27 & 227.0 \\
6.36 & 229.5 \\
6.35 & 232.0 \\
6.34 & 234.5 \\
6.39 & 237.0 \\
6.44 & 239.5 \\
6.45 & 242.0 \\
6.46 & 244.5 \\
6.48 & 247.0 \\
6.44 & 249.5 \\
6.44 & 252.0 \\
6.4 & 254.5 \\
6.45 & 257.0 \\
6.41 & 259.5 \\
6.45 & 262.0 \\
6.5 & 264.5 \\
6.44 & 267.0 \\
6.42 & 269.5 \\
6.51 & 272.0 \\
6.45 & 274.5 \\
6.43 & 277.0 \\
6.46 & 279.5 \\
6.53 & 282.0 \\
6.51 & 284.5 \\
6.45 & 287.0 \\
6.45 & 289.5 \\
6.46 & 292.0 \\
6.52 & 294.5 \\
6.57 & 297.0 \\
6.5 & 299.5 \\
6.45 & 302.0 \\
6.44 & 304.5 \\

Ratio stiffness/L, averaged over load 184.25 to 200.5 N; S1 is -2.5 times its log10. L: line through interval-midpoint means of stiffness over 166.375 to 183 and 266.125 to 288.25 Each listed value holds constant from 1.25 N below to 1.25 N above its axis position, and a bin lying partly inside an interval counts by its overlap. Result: 0.36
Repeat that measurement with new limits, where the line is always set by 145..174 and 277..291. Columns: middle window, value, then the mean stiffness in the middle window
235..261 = 0.00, 6.43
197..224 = 0.19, 5.35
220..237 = 0.02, 6.29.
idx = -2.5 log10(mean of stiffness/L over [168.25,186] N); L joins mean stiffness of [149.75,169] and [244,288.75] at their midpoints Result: 0.19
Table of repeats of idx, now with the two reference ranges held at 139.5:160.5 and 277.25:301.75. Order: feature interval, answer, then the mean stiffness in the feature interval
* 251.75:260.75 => 0.005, 6.42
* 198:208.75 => 0.336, 4.7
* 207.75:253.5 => 0.039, 6.2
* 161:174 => 0.040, 6.13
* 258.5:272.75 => 0.002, 6.45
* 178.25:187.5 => 0.328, 4.71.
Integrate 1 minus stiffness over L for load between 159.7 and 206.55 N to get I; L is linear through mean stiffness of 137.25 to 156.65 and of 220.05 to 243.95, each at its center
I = 9.6 N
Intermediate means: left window 6.32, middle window 5.03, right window 6.33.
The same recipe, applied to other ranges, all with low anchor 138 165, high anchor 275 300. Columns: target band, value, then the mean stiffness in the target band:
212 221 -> 0.6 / 5.94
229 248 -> 0.1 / 6.41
